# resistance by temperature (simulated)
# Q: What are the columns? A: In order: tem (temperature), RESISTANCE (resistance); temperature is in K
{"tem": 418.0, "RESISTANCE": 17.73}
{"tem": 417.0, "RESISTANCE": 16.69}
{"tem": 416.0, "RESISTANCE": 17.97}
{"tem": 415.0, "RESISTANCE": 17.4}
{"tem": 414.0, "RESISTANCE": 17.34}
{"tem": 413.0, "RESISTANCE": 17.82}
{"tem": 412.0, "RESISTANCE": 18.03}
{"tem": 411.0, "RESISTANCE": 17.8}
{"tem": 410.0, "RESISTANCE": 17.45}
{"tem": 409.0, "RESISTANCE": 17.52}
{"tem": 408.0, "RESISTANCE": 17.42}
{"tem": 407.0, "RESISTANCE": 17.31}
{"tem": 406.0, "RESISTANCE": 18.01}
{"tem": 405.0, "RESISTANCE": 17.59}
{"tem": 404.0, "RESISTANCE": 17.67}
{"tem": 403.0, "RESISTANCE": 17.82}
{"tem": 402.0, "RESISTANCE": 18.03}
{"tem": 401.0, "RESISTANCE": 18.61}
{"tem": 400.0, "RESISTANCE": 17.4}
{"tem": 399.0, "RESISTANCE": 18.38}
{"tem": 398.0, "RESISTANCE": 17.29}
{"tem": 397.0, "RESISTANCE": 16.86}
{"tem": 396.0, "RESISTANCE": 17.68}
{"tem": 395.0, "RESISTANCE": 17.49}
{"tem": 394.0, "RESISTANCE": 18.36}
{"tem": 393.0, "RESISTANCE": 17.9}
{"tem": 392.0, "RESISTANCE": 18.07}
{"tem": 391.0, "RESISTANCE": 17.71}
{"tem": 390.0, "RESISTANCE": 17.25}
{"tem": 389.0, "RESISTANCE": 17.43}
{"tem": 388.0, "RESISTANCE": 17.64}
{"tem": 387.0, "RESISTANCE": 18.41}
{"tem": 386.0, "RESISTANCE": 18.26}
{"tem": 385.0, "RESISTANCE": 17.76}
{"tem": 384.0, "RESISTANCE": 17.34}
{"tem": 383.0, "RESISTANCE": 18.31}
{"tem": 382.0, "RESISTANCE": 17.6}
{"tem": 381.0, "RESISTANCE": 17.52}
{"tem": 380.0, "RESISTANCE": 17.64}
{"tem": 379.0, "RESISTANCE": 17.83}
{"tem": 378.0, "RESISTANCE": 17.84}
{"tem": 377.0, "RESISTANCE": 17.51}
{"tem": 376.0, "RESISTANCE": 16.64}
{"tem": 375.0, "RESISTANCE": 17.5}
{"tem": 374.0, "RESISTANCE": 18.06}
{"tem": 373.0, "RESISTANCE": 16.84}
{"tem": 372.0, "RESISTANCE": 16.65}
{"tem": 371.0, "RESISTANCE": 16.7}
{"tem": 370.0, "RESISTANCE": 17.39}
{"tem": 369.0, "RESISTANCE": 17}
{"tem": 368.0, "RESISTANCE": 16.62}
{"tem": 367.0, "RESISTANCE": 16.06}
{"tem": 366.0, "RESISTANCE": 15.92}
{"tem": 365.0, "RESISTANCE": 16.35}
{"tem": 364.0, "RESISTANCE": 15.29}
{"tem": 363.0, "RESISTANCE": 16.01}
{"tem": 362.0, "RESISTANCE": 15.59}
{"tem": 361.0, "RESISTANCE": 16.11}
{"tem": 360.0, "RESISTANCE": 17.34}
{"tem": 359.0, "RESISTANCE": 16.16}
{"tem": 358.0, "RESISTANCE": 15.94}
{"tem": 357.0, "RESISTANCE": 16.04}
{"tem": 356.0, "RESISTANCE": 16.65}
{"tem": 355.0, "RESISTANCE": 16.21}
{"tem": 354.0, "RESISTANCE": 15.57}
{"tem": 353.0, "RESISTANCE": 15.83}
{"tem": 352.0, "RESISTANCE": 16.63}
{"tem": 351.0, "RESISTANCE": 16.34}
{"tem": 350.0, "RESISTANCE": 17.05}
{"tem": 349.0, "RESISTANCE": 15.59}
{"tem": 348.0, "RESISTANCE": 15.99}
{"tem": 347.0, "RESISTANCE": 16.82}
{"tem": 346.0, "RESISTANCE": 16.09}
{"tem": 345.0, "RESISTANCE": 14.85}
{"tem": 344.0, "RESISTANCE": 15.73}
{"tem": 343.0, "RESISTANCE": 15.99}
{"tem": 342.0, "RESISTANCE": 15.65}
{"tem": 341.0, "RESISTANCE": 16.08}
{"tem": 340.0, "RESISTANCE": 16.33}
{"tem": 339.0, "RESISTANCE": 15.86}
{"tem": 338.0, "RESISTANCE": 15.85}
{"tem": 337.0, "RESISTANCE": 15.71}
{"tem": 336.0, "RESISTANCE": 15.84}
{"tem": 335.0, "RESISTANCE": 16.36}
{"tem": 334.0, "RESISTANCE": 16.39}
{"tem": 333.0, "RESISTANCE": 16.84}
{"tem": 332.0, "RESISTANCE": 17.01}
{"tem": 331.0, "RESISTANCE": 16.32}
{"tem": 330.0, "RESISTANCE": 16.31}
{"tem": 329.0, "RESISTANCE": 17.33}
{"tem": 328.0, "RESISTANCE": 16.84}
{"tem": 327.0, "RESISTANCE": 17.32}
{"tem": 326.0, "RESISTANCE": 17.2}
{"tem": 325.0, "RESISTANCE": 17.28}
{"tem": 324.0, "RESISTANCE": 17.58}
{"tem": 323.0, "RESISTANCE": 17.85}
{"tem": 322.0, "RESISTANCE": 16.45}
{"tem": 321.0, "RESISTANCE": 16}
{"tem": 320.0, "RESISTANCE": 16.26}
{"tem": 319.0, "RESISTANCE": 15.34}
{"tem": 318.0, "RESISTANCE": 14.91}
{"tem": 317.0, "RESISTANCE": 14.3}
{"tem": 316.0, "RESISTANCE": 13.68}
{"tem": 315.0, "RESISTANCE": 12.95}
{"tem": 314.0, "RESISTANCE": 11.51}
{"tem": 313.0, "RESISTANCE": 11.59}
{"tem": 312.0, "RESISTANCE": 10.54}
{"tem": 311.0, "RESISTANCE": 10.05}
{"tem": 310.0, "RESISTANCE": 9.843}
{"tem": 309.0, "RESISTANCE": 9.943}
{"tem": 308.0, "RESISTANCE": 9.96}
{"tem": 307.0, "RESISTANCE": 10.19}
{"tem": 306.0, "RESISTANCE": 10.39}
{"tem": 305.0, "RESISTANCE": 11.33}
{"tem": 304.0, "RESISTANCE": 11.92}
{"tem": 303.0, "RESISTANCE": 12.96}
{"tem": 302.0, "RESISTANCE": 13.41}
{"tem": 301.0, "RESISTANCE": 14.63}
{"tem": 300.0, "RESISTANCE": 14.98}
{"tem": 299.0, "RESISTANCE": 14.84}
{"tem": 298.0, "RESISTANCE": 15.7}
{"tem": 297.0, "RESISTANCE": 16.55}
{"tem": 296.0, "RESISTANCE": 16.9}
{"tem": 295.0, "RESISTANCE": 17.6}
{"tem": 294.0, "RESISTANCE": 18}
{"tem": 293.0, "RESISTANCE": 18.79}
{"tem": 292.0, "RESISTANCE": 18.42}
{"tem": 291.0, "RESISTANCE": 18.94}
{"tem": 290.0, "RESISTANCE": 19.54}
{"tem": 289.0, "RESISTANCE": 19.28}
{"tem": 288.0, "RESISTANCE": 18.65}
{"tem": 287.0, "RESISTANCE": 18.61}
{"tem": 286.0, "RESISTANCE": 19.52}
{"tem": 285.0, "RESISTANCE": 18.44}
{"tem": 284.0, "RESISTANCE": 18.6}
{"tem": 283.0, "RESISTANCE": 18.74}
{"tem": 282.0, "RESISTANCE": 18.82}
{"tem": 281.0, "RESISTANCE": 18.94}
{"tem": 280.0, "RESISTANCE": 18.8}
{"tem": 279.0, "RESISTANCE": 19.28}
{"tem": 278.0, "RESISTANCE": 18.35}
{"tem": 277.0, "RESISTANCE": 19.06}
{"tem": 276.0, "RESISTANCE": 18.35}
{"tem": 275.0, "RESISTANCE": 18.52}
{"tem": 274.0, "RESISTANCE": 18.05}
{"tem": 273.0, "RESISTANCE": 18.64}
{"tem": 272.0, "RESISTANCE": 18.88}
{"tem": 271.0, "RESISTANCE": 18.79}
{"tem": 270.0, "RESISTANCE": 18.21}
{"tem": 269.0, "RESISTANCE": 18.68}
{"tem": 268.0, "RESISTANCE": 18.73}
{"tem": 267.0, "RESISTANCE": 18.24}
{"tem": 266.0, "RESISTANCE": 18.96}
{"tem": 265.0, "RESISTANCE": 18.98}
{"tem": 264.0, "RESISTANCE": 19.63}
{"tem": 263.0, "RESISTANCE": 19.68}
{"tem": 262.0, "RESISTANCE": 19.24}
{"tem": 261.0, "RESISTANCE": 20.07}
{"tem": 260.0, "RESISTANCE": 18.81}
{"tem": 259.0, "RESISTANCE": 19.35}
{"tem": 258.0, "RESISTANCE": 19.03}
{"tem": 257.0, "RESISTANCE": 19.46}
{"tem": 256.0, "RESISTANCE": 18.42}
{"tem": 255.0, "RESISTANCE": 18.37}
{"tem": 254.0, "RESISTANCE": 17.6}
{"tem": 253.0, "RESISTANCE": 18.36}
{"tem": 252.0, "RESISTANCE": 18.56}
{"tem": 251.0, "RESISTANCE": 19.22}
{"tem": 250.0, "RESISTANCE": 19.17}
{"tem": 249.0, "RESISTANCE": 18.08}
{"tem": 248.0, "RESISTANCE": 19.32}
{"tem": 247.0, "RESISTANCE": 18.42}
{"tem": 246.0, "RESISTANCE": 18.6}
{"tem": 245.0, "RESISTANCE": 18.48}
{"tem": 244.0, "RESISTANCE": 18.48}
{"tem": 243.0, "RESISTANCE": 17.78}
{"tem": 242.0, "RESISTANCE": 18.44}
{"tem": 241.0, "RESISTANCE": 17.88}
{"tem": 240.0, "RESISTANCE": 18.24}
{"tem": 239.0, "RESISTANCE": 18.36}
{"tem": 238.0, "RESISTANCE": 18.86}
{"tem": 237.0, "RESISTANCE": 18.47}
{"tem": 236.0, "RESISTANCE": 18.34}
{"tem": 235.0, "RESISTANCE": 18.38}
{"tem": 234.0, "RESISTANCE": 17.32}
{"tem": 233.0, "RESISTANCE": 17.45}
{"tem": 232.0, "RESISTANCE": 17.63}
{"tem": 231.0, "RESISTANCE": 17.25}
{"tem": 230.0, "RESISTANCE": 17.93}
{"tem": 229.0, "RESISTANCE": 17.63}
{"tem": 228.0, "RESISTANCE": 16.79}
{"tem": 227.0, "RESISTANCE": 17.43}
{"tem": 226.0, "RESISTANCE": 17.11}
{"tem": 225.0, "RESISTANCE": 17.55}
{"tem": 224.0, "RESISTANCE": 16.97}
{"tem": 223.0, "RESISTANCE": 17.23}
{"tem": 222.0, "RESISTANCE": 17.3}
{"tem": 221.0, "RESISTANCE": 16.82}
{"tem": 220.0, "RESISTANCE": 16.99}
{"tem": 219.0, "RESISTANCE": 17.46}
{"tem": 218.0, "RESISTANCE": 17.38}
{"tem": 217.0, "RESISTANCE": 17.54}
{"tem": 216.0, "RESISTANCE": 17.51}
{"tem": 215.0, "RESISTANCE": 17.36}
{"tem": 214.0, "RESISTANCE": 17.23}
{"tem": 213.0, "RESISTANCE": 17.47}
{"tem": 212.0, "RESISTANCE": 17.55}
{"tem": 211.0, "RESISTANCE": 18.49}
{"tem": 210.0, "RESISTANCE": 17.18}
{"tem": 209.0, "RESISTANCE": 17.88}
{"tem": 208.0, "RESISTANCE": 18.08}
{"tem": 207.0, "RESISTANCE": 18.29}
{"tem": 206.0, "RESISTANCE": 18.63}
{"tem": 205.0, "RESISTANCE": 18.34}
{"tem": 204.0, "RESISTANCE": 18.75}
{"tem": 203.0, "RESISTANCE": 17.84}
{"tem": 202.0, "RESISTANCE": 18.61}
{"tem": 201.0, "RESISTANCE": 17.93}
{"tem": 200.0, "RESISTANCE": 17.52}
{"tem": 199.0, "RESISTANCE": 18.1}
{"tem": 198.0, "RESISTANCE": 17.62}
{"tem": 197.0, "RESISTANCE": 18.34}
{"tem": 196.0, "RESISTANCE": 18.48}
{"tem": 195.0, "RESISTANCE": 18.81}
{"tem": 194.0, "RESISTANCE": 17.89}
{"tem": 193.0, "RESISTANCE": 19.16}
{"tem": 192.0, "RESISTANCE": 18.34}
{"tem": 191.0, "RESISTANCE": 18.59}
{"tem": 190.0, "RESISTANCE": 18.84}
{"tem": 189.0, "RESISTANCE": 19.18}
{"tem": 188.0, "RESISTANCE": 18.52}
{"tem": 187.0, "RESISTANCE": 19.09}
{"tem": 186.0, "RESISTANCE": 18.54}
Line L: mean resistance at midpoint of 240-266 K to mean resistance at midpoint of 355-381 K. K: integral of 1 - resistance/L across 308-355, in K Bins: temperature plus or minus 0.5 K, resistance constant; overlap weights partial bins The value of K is 5.4 K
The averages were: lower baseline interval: 18.8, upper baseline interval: 16.7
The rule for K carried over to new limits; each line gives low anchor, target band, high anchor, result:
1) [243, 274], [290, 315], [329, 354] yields 5.20 K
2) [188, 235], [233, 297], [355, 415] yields -3.45 K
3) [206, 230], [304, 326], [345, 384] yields 4.72 K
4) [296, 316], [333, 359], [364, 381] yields -1.56 K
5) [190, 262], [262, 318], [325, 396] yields 3.75 K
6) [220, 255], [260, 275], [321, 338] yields -1.13 K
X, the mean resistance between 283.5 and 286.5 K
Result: 18.9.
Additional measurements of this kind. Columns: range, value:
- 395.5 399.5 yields 17.6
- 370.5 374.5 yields 17.1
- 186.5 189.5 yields 18.9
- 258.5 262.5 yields 19.4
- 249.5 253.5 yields 18.8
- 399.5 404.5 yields 17.9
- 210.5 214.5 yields 17.7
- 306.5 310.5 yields 9.98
